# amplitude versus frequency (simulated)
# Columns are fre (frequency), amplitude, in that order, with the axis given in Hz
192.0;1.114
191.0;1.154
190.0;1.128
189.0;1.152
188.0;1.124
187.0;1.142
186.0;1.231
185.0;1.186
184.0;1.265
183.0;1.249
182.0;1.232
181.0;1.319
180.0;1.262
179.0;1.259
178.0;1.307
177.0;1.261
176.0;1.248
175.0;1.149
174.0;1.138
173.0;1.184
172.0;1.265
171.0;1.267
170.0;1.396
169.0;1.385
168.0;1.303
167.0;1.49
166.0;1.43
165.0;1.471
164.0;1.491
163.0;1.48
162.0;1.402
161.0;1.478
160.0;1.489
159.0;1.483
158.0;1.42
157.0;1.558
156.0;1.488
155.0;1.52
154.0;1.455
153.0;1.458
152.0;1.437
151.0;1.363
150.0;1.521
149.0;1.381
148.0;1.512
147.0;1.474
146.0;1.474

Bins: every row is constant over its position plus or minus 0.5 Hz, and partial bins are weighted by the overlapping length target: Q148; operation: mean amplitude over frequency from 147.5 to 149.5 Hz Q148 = 1.45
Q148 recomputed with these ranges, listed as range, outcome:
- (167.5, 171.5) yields 1.34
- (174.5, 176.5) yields 1.2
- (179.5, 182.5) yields 1.27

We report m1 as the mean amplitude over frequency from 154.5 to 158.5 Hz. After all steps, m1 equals 1.5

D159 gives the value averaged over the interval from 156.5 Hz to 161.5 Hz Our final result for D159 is 1.49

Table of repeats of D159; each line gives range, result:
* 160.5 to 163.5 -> 1.45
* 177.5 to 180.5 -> 1.28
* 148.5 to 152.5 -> 1.43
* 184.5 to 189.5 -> 1.17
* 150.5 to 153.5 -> 1.42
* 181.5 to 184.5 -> 1.25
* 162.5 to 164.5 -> 1.49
